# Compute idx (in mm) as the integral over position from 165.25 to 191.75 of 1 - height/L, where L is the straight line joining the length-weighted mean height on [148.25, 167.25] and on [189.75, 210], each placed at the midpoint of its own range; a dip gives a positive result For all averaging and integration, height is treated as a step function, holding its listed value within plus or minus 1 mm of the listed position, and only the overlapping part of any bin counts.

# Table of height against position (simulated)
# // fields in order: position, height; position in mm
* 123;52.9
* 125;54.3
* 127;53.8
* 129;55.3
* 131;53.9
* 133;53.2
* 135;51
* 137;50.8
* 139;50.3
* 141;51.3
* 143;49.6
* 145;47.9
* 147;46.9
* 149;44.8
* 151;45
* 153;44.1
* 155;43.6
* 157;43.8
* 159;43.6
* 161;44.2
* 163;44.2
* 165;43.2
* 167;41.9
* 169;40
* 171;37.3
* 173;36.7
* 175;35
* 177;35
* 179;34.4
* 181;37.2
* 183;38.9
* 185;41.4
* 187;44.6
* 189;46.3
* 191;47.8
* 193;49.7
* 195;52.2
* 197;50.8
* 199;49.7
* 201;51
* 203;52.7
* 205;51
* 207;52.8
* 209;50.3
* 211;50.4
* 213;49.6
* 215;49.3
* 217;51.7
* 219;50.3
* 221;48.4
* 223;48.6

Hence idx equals 4.2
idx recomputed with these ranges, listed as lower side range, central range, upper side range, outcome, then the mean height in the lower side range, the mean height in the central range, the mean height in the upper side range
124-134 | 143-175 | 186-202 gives 5.4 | 54.1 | 43.1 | 49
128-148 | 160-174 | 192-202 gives 2.7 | 51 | 41.1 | 50.7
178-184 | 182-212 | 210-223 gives -4.2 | 36.8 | 48.6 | 49.8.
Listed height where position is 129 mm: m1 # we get 55.3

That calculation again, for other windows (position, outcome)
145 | 47.9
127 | 53.8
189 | 46.3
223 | 48.6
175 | 35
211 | 50.4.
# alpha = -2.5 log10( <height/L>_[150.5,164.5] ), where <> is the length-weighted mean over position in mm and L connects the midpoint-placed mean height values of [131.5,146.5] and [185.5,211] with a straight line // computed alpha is 0.146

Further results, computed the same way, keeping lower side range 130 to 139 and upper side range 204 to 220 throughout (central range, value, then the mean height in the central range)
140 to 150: 0.08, 48.1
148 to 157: 0.17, 44.3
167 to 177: 0.34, 37.5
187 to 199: 0.04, 49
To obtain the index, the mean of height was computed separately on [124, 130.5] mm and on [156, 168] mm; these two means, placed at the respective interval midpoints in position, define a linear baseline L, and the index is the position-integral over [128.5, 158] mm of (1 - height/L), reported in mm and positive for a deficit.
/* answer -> 0.5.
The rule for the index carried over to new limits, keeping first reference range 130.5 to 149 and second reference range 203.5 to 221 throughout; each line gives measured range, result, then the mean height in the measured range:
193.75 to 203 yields -0.10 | 51.1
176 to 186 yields 2.58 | 37.4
